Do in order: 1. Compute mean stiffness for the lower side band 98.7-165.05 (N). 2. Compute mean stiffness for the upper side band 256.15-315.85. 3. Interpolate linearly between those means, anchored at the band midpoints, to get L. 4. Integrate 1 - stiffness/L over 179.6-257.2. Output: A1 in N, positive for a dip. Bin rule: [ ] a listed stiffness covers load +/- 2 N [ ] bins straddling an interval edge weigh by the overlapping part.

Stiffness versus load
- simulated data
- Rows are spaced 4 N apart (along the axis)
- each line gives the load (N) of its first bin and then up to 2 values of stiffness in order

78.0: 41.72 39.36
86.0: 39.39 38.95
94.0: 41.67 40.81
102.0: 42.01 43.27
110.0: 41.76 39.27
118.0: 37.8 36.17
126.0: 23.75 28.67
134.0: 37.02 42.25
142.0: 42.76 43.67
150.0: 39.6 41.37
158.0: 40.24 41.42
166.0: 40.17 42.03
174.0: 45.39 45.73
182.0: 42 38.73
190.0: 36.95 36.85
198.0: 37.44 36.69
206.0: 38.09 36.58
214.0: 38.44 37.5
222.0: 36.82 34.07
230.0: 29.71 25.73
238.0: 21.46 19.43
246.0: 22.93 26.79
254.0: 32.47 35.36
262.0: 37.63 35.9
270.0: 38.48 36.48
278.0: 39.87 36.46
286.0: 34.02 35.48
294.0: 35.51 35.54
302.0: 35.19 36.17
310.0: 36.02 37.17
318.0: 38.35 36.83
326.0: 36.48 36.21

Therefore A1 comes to 8.9 N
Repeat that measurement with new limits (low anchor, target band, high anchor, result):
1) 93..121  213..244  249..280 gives 5.67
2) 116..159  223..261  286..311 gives 8.55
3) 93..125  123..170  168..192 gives 2.88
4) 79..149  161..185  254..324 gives -2.97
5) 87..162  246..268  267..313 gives 2.49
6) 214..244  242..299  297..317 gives -1.12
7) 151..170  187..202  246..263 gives 0.15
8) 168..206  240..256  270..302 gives 5.22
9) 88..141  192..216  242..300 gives -1.10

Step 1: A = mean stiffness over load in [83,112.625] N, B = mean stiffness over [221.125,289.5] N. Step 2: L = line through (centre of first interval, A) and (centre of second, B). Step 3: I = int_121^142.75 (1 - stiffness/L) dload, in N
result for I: 2.45 N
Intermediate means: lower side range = 41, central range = 34.6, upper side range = 32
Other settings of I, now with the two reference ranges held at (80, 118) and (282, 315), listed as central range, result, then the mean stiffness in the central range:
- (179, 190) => -0.5 N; 40.2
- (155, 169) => -0.6 N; 40.8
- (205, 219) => 0.1 N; 37.6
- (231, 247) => 6.2 N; 22.8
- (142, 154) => -0.7 N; 41.8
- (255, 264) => 0.1 N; 36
